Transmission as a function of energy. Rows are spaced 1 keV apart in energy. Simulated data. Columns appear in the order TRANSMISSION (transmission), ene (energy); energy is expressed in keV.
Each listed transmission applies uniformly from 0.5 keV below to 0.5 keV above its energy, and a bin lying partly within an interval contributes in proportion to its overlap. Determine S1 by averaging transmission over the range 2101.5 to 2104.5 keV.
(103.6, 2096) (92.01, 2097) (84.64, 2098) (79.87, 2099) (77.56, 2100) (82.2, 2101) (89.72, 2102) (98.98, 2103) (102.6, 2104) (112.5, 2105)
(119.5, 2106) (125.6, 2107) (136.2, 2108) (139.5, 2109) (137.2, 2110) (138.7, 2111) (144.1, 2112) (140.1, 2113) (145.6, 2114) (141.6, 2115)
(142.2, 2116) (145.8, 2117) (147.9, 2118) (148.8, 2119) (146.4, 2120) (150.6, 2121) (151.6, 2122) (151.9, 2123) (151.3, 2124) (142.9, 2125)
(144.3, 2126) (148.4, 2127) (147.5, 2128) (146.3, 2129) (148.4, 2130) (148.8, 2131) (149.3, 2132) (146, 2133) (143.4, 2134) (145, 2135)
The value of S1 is 97.1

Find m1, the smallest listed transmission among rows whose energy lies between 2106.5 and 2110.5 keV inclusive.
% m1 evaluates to 125.6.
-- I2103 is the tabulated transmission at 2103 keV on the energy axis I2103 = 98.98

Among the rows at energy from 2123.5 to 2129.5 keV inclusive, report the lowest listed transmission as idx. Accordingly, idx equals 142.9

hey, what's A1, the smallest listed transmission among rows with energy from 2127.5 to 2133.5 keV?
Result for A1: 146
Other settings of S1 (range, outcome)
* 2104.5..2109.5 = 127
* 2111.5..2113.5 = 142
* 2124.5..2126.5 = 144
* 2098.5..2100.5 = 78.7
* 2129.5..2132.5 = 149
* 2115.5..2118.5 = 145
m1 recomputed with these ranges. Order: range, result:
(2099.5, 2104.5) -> 77.56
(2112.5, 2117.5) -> 140.1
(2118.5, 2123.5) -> 146.4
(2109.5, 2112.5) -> 137.2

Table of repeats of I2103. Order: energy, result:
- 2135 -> 145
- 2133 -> 146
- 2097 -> 92.01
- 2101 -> 82.2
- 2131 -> 148.8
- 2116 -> 142.2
